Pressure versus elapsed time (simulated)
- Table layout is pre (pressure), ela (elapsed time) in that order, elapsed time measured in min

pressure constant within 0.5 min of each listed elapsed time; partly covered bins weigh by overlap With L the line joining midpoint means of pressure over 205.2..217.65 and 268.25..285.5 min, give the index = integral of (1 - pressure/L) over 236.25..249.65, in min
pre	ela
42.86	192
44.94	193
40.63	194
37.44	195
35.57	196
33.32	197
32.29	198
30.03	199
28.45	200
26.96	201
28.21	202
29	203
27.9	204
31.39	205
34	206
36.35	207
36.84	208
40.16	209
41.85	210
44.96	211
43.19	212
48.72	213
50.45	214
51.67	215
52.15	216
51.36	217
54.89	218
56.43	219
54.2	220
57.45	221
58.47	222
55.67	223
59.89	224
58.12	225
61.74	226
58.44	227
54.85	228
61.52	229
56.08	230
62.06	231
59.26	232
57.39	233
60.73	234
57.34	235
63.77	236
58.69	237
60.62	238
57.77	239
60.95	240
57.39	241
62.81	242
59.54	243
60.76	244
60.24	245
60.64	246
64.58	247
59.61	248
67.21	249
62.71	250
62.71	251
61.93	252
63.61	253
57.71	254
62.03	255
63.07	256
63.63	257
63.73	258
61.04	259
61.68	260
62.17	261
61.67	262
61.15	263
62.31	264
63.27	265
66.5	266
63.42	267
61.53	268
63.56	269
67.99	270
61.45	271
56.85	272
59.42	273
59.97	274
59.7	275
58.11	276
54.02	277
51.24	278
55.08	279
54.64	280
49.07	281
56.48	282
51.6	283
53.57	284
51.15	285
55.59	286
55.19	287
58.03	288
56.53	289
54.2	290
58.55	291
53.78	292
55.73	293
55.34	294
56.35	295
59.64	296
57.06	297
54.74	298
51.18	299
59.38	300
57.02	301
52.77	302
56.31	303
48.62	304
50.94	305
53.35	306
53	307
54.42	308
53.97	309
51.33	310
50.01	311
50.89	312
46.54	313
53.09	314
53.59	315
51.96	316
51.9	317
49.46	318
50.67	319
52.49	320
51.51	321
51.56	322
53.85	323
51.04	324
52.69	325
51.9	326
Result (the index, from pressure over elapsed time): -2.9 min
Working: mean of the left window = 44.1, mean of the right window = 56.8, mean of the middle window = 60.9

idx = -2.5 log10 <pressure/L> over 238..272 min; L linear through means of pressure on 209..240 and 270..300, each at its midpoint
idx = -0.12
